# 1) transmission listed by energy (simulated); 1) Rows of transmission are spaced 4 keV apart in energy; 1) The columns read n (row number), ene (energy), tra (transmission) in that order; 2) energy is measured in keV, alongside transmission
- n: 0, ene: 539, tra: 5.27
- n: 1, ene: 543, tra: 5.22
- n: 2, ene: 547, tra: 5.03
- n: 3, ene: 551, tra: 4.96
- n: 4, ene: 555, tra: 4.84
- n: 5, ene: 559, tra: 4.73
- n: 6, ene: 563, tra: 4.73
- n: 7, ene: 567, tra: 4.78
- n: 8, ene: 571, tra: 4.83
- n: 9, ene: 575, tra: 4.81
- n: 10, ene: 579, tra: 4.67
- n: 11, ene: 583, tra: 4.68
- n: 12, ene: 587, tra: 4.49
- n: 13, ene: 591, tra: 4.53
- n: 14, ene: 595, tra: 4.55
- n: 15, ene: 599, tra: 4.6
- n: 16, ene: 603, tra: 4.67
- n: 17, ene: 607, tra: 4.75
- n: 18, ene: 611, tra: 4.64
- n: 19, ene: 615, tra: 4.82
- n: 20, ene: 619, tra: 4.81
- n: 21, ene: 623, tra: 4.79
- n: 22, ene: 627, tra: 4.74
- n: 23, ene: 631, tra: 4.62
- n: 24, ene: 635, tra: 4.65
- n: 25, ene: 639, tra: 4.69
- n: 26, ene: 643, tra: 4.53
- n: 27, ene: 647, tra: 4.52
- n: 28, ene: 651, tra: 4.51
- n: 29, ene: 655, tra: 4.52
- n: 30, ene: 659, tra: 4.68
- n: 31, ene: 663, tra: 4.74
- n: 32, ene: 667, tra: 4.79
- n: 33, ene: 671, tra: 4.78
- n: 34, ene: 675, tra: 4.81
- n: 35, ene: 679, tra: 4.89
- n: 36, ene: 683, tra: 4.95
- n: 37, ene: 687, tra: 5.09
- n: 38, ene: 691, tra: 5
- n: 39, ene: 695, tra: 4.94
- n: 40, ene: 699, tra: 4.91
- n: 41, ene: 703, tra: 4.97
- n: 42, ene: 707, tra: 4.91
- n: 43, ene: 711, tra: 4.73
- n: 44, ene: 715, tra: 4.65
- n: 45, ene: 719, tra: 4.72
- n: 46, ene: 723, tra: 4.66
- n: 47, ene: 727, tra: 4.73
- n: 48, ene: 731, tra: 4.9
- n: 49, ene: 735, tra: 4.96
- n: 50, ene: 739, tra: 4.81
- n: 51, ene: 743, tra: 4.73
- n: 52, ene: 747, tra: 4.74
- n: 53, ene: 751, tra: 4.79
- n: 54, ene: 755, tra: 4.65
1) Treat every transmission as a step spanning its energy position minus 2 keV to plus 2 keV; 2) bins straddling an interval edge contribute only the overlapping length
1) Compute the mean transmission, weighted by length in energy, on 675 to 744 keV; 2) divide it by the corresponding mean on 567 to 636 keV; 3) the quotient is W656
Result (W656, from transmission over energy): 1.04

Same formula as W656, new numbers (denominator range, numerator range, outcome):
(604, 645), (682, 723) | 1.04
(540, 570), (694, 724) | 0.98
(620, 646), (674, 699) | 1.06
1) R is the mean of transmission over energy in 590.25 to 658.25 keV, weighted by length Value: 4.65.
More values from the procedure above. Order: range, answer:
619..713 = 4.77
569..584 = 4.75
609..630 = 4.75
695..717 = 4.84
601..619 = 4.73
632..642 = 4.65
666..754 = 4.84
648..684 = 4.73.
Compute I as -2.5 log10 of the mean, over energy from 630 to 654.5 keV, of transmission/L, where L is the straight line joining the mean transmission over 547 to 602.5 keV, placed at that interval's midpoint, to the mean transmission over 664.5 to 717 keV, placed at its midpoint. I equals 0.05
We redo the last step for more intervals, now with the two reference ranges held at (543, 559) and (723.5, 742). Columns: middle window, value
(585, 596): 0.09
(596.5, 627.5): 0.04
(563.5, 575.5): 0.03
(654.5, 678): 0.03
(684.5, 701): -0.03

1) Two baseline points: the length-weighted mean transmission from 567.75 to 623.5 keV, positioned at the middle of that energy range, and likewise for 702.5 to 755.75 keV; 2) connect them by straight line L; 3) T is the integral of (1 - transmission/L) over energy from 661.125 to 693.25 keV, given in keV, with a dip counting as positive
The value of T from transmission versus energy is -0.9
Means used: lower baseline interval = 4.69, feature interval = 4.88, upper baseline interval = 4.78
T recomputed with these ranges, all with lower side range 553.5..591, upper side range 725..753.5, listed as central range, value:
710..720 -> 0.2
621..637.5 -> 0.2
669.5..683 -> -0.2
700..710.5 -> -0.3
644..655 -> 0.6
